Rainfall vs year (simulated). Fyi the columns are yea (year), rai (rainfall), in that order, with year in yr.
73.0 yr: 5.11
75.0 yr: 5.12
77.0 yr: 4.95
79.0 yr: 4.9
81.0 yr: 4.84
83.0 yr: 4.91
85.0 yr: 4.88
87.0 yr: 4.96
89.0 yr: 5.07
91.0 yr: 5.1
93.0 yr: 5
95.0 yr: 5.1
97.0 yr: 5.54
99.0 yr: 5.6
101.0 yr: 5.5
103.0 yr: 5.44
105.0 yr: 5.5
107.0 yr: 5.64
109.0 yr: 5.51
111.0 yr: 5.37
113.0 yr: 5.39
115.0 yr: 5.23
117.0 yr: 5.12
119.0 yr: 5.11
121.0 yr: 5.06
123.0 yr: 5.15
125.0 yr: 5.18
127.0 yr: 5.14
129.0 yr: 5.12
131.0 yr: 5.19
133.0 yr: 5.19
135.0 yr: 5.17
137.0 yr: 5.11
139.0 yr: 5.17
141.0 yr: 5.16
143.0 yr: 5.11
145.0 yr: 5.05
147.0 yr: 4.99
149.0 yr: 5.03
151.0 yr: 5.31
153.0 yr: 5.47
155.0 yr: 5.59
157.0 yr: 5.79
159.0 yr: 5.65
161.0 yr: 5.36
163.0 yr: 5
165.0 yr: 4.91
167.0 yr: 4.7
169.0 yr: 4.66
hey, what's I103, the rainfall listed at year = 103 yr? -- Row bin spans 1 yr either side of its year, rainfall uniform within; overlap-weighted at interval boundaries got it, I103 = 5.44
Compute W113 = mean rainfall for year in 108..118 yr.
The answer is 5.32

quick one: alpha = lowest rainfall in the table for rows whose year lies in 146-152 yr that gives 4.99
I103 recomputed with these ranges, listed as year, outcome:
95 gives 5.1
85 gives 4.88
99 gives 5.6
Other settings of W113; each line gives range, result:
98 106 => 5.51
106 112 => 5.51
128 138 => 5.16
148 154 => 5.27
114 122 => 5.13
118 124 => 5.11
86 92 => 5.04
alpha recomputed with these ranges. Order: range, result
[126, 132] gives 5.12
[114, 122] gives 5.06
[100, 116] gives 5.23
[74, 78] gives 4.95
